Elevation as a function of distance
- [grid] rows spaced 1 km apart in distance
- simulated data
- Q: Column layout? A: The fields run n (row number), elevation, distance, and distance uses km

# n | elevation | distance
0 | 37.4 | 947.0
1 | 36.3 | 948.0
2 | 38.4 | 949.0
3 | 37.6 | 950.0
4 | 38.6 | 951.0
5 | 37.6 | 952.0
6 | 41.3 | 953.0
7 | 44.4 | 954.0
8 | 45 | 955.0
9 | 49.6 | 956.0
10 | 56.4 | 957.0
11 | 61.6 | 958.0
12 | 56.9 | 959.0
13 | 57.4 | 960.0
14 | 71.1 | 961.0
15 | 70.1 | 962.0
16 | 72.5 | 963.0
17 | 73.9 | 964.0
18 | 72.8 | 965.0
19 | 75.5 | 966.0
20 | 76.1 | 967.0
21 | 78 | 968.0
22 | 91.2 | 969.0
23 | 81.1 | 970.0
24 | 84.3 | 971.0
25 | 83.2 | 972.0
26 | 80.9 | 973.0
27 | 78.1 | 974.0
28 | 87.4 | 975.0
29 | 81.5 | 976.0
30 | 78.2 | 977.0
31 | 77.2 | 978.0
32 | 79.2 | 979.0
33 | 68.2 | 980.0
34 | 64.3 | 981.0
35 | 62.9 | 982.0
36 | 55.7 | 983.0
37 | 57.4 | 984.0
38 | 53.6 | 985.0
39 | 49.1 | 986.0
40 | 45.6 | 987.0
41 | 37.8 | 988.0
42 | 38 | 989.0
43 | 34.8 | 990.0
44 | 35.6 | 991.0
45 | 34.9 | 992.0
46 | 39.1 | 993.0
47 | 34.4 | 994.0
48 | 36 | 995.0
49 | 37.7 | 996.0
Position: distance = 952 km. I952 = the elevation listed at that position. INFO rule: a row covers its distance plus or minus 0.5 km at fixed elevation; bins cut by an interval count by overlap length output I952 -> 37.6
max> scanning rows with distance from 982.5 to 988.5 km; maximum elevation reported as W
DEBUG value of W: 57.4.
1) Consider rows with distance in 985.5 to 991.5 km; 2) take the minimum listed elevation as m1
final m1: 34.8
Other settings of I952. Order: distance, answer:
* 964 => 73.9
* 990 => 34.8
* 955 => 45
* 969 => 91.2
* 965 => 72.8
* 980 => 68.2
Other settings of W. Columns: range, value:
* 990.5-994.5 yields 39.1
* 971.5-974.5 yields 83.2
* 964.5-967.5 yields 76.1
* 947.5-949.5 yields 38.4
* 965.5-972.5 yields 91.2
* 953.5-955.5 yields 45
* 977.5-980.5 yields 79.2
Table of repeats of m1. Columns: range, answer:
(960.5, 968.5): 70.1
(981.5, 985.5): 53.6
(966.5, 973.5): 76.1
